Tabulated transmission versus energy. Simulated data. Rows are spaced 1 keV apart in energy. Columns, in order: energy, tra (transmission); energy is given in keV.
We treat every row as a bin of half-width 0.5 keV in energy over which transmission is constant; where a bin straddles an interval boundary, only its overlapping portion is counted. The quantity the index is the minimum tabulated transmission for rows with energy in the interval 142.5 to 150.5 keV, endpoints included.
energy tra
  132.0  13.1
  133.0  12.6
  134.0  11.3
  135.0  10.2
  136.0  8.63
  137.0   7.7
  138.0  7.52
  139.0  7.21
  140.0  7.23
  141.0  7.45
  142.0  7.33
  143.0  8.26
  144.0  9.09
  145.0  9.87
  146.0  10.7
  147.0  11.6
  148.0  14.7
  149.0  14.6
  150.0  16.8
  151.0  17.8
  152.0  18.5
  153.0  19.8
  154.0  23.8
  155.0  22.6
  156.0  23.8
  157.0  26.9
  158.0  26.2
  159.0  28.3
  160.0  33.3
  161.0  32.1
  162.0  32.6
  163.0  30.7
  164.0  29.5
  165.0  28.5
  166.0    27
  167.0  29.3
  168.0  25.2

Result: 8.26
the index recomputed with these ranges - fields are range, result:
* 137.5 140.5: 7.21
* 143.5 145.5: 9.09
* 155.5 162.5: 23.8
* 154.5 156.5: 22.6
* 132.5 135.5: 10.2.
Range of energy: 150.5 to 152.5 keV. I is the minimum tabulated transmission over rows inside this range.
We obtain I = 17.8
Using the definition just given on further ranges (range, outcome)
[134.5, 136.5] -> 8.63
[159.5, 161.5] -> 32.1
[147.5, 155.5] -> 14.6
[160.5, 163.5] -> 30.7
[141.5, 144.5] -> 7.33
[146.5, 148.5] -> 11.6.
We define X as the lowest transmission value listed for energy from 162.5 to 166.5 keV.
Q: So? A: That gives 27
